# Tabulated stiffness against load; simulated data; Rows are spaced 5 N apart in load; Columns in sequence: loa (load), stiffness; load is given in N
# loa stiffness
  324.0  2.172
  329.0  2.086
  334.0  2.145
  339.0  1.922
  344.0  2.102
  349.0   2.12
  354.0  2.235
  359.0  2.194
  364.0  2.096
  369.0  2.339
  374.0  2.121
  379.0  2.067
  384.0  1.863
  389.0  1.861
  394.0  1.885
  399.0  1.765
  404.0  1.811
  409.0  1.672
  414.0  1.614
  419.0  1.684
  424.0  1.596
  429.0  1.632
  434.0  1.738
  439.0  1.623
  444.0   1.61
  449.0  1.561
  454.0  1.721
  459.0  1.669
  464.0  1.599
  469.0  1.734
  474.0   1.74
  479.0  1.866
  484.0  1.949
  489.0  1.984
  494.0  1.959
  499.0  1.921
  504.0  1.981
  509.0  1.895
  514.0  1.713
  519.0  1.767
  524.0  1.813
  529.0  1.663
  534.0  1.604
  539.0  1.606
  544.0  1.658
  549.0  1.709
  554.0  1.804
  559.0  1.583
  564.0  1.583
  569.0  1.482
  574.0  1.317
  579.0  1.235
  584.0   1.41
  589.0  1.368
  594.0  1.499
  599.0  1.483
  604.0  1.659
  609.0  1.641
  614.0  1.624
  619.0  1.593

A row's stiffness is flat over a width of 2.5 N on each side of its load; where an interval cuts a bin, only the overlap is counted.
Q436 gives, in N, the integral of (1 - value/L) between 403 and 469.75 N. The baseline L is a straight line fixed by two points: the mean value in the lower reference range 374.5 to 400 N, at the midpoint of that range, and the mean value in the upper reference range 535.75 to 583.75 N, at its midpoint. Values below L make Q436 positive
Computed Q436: 5.6 N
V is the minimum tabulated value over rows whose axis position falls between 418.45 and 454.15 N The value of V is 1.561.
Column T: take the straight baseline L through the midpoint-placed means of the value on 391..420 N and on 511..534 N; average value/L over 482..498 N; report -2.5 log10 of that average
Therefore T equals -0.13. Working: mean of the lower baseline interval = 1.74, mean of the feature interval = 1.96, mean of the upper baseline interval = 1.73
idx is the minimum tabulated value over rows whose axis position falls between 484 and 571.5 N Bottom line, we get 1.482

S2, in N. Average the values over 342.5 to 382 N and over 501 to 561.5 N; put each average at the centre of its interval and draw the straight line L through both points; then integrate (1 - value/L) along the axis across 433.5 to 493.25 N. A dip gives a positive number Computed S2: 5.1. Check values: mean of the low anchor 2.16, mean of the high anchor 1.73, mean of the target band 1.74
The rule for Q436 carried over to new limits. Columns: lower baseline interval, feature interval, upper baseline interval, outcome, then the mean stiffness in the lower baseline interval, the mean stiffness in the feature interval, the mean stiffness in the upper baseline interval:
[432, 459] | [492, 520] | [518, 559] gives -3.3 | 1.65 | 1.88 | 1.69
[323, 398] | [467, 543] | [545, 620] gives -3.9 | 2.07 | 1.81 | 1.53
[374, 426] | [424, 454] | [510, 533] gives 2.4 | 1.8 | 1.64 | 1.74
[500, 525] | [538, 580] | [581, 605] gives 1.7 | 1.84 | 1.56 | 1.47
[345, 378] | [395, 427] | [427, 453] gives 2.4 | 2.18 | 1.7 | 1.64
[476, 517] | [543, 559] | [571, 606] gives -0.9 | 1.9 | 1.71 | 1.42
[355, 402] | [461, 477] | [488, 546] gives 1.5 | 2.03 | 1.7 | 1.79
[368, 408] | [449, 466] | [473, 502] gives 2.4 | 1.94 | 1.65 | 1.91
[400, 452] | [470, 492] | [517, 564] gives -2.7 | 1.66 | 1.88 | 1.68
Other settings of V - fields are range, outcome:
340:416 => 1.614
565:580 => 1.235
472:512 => 1.74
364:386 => 1.863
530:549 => 1.604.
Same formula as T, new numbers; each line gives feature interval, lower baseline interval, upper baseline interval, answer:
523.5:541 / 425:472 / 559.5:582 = -0.11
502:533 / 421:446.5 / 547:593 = -0.16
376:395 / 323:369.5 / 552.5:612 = 0.05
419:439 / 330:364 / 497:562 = 0.18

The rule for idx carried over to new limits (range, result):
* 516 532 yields 1.663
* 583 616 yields 1.368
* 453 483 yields 1.599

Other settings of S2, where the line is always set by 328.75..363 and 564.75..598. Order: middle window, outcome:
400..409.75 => 0.9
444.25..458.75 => 1.2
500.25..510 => -1.9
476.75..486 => -1.1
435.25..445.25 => 1.1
